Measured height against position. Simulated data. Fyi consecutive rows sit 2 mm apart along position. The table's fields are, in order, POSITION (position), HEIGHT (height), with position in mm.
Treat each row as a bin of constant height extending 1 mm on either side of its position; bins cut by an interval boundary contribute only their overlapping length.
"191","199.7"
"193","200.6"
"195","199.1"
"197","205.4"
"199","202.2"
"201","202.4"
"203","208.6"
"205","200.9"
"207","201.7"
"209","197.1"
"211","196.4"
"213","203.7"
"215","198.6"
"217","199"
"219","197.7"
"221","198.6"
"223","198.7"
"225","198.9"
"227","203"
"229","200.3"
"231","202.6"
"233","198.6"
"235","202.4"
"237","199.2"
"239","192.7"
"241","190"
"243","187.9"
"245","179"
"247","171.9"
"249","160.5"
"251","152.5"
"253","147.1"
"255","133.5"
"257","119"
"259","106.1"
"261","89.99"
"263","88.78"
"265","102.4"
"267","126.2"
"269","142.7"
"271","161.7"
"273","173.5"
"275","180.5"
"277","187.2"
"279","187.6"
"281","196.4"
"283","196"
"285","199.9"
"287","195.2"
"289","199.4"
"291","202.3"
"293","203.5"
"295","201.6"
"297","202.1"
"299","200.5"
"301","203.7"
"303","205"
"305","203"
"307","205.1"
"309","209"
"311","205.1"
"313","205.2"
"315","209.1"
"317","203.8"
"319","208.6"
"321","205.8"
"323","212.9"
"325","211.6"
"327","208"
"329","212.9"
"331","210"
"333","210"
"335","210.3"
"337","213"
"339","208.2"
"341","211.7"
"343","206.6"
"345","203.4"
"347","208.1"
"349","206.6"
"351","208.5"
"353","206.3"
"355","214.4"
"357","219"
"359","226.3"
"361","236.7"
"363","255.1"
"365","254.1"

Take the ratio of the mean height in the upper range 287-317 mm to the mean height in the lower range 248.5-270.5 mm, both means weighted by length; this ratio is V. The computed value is 1.64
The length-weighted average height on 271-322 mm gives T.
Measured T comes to 199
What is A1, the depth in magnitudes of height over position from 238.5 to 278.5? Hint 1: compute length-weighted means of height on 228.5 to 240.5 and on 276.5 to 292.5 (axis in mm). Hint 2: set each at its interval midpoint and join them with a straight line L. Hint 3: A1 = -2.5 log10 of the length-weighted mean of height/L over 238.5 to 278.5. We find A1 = 0.30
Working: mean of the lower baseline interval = 199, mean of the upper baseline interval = 196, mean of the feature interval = 150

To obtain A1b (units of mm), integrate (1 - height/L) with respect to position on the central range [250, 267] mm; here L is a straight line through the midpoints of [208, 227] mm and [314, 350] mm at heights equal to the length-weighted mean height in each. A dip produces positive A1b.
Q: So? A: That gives 7.10 mm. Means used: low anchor 199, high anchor 209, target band 118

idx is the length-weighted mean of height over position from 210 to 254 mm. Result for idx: 190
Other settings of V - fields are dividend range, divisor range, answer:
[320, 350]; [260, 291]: 1.28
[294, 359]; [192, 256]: 1.09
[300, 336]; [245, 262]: 1.51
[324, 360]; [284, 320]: 1.04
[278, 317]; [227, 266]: 1.26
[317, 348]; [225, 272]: 1.31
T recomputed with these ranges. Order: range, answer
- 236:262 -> 156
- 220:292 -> 171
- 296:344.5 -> 208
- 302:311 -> 205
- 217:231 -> 200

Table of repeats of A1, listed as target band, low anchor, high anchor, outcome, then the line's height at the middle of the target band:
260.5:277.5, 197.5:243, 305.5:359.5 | 0.41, 204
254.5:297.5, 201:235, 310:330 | 0.25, 205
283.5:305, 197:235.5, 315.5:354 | 0.03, 206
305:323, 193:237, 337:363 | 0.02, 211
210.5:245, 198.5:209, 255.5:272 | -0.18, 169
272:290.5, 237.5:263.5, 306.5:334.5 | -0.09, 176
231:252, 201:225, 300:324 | 0.10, 202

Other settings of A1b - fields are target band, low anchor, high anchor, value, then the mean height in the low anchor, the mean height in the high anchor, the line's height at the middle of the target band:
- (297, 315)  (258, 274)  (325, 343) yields -3.11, 124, 210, 175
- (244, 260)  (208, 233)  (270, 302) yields 4.10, 200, 193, 196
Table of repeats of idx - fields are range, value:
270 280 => 178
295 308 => 203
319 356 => 209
